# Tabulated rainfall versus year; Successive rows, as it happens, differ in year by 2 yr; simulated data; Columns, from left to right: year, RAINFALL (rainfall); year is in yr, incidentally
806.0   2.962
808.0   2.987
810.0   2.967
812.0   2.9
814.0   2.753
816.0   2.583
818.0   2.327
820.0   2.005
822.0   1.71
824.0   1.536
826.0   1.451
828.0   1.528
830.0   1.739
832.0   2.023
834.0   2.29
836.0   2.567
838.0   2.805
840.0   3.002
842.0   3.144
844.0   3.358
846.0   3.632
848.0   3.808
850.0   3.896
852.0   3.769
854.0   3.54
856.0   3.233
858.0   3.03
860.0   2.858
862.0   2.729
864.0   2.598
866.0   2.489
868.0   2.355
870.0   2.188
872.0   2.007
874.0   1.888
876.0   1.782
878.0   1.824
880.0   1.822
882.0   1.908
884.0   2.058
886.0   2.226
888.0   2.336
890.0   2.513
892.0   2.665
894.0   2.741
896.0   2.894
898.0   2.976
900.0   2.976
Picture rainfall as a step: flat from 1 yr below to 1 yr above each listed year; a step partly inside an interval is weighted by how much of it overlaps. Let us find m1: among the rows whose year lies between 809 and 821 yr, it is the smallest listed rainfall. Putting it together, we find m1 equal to 2.005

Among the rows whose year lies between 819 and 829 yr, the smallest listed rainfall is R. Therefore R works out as 1.451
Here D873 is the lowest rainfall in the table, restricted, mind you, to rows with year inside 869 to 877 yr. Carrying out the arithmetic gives 1.782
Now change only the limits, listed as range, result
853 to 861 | 2.858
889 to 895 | 2.513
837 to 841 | 2.805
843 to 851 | 3.358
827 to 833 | 1.528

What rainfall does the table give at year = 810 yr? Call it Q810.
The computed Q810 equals 2.967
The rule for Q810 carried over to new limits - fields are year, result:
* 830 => 1.739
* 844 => 3.358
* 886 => 2.226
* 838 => 2.805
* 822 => 1.71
